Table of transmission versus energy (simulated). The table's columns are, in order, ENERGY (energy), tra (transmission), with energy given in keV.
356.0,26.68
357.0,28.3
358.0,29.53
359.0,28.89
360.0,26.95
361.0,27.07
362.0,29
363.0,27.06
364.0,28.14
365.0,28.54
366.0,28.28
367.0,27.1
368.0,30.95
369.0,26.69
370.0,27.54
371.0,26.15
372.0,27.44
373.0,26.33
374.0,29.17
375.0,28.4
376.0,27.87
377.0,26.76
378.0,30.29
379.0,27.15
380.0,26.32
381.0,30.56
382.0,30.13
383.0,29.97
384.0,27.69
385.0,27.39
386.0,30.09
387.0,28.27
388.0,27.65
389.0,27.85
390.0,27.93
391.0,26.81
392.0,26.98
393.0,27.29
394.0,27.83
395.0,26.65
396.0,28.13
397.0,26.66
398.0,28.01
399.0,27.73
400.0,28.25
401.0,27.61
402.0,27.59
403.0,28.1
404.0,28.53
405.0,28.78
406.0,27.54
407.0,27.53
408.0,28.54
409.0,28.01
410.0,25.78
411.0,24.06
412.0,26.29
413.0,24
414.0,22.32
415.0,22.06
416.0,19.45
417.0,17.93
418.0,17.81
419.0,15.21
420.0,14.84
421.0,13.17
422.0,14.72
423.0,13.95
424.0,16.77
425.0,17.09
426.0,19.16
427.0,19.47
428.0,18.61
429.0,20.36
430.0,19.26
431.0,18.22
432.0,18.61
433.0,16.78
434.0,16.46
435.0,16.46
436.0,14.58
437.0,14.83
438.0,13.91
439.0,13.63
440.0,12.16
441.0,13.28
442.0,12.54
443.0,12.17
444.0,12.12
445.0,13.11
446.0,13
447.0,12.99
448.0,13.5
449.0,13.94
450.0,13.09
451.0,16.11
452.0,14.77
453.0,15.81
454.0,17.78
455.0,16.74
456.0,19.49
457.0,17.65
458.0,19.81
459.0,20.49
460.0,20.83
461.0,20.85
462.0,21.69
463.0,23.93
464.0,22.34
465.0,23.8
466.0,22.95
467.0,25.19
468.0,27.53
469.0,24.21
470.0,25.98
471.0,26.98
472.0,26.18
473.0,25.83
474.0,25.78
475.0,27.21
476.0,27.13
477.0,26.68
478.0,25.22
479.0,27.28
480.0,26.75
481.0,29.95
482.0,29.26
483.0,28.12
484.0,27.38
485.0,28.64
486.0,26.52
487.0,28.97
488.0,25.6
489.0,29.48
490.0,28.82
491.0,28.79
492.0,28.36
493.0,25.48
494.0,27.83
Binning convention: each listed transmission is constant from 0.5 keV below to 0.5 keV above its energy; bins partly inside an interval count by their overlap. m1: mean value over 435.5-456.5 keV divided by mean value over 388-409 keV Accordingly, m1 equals 0.51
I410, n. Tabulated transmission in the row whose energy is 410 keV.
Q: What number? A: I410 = 25.78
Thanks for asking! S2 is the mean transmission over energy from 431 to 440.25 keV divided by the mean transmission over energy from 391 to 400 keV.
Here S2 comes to 0.57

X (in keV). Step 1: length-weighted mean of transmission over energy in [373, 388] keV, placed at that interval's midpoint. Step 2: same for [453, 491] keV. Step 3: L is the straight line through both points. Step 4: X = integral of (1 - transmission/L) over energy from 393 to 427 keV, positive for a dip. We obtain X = 5.0 keV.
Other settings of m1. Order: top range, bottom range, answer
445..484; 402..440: 1.09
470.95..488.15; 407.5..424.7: 1.34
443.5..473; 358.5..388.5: 0.69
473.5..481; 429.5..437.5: 1.59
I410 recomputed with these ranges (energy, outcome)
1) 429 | 20.36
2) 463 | 23.93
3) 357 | 28.3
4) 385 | 27.39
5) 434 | 16.46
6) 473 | 25.83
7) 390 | 27.93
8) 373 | 26.33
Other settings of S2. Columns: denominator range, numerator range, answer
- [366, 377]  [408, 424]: 0.73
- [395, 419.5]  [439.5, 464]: 0.64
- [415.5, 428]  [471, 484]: 1.62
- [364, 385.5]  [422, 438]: 0.61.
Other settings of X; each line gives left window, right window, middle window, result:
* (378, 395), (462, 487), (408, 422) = 3.4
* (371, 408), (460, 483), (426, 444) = 7.2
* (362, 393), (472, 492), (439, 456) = 8.3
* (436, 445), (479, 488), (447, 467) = 0.3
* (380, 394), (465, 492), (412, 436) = 8.4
